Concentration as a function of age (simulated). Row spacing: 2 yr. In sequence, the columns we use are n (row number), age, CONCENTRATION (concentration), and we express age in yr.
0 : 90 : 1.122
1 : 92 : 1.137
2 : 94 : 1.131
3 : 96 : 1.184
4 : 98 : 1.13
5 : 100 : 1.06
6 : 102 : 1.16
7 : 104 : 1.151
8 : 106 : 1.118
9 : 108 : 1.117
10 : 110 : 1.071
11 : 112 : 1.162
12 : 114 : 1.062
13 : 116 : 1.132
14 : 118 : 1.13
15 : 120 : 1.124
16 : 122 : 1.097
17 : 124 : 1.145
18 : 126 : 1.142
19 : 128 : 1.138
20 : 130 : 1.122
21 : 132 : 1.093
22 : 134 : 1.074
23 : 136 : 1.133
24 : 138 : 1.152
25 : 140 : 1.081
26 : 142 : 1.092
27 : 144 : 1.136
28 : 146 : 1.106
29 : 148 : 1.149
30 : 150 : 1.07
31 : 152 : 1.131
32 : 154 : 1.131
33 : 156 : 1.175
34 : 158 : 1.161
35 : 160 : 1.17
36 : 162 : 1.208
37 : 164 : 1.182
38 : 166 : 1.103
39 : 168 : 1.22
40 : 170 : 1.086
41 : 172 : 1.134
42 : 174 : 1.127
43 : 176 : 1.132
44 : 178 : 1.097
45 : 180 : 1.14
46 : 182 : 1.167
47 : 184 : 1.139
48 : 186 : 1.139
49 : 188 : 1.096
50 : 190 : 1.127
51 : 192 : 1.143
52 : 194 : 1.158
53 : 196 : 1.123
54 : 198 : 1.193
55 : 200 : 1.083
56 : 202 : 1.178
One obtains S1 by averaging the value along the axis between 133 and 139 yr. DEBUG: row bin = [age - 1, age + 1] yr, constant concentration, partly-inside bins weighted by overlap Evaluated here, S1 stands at 1.12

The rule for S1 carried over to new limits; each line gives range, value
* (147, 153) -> 1.12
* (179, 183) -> 1.15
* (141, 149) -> 1.12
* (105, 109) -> 1.12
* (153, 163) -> 1.17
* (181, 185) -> 1.15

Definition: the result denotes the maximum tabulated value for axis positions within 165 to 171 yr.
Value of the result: 1.22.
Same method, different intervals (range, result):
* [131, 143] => 1.152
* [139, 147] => 1.136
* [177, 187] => 1.167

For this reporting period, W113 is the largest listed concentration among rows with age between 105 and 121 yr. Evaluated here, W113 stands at 1.162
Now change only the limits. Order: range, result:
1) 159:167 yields 1.208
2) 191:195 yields 1.158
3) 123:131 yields 1.145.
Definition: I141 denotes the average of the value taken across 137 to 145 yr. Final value 1.12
